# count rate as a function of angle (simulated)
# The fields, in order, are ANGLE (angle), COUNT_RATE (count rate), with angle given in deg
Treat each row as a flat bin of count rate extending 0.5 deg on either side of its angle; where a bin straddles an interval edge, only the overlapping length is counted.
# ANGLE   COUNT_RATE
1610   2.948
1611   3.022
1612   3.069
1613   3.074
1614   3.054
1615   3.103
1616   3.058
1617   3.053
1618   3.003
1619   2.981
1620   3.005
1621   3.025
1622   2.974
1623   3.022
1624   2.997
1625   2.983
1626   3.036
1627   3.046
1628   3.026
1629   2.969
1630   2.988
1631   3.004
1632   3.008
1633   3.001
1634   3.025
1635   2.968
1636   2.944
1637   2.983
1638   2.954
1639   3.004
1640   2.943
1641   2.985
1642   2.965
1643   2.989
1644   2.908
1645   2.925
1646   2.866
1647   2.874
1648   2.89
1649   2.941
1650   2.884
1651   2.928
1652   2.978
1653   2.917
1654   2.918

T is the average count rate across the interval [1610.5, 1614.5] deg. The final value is 3.05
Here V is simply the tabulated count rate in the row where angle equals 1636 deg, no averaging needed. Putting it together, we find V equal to 2.944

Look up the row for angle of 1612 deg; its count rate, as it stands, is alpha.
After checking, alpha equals 3.069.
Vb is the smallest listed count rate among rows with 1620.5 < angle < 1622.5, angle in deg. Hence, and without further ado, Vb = 2.974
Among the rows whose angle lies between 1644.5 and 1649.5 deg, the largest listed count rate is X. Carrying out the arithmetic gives 2.941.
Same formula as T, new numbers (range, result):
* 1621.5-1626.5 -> 3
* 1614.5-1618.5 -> 3.05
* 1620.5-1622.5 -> 3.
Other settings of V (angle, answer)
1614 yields 3.054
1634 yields 3.025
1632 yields 3.008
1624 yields 2.997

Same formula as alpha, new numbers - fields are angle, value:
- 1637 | 2.983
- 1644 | 2.908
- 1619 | 2.981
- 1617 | 3.053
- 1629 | 2.969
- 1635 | 2.968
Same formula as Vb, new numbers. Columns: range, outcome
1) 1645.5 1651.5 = 2.866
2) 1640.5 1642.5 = 2.965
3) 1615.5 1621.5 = 2.981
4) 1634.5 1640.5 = 2.943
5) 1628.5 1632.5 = 2.969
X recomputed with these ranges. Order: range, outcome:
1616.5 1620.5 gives 3.053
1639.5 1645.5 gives 2.989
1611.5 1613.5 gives 3.074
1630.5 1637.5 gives 3.025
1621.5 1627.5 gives 3.046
